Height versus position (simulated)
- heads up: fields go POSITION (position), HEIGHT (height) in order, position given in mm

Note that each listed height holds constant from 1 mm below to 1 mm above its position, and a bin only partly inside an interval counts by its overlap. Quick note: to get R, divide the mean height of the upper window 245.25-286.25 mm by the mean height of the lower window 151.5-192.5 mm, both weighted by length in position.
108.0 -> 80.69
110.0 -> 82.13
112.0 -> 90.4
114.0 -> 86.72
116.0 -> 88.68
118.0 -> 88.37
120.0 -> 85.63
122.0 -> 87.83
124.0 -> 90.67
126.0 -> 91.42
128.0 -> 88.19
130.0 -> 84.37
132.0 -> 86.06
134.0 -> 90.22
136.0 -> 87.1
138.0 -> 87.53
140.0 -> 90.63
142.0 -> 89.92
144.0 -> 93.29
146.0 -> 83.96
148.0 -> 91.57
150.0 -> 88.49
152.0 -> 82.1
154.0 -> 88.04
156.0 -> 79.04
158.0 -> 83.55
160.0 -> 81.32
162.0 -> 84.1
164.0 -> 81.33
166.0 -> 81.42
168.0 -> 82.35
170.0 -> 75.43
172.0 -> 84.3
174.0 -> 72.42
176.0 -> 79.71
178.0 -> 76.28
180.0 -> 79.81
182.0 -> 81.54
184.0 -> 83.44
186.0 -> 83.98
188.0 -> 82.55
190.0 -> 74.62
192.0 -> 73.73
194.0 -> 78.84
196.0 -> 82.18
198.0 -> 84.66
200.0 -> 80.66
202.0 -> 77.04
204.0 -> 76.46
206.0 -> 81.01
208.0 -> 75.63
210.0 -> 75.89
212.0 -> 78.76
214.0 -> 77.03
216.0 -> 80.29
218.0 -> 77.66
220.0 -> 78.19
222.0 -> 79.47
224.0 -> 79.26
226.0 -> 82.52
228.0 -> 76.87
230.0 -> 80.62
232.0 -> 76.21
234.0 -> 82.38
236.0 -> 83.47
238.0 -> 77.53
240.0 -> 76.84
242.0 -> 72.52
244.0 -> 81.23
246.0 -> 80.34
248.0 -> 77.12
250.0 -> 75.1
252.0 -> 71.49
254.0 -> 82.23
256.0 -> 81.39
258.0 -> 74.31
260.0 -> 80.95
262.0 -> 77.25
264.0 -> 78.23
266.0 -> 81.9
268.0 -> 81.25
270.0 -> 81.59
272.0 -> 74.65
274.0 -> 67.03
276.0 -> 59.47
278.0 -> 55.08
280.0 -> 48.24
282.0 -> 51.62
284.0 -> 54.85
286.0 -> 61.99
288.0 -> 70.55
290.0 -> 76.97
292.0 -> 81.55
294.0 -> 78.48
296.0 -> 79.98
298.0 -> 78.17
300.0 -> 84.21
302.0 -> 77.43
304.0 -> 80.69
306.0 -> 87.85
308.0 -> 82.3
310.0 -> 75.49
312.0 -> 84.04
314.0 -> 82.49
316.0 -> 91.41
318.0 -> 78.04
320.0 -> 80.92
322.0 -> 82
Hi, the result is 0.9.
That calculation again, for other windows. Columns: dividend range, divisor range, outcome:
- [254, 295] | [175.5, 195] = 0.90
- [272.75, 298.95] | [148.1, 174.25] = 0.81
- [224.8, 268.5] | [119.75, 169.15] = 0.91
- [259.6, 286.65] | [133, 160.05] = 0.78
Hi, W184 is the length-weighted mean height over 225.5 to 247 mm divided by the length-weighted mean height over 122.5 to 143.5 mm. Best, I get 0.89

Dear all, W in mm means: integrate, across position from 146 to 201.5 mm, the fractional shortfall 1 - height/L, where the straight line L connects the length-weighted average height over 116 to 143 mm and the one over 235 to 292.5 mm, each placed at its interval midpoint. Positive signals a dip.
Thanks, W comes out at 1.2 mm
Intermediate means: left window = 88.3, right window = 72.9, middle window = 81.4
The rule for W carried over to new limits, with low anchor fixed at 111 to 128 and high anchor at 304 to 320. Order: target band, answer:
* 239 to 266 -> 2.2 mm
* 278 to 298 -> 3.9 mm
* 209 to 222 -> 1.2 mm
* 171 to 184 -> 1.1 mm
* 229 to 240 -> 0.7 mm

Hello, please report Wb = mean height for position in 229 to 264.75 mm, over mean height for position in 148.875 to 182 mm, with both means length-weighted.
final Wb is 0.96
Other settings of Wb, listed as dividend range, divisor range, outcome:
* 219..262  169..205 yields 0.99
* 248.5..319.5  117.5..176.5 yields 0.88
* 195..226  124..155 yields 0.90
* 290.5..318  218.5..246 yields 1.03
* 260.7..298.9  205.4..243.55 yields 0.90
